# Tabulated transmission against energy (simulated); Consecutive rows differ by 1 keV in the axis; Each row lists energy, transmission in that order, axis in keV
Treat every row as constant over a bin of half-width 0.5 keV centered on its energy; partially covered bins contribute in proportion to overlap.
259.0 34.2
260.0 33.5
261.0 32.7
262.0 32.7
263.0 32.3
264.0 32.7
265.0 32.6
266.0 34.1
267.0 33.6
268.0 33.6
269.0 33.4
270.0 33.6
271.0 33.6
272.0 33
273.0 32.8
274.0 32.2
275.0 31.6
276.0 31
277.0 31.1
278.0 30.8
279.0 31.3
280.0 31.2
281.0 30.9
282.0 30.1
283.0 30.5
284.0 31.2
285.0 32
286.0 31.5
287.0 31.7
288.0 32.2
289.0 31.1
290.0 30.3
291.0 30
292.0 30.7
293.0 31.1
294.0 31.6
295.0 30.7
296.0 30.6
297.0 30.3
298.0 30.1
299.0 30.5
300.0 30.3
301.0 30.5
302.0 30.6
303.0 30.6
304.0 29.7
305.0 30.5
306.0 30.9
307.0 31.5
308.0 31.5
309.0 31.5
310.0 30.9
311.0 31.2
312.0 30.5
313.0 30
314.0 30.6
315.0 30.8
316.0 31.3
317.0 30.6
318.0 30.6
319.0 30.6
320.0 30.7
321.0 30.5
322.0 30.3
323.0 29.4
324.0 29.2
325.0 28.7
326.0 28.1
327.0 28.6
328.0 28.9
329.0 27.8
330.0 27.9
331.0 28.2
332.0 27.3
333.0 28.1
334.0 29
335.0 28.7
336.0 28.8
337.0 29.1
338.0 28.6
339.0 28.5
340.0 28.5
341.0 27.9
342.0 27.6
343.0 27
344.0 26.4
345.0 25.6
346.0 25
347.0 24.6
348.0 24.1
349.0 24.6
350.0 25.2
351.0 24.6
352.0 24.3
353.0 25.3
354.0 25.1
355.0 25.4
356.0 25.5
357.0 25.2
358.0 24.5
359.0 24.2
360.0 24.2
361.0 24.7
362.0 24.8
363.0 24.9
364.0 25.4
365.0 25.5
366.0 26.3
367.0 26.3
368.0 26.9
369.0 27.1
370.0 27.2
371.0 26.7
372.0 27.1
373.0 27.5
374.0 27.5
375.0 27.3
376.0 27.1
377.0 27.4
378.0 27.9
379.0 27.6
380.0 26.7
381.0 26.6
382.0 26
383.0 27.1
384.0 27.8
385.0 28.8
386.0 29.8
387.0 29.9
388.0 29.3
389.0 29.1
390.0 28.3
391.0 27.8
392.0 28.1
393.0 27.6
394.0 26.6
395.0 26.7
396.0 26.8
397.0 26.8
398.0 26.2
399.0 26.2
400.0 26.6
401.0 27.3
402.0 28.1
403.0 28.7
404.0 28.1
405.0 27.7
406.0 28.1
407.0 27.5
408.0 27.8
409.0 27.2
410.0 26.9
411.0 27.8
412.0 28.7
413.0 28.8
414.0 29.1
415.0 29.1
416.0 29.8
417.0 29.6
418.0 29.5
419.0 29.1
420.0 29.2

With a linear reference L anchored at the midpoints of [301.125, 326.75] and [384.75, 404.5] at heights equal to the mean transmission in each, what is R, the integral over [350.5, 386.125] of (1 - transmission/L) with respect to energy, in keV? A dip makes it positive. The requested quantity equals 3.0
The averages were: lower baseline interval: 30.4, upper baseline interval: 27.8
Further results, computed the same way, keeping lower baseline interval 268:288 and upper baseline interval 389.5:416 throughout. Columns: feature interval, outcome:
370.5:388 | 0.5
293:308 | 0.2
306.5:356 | 2.9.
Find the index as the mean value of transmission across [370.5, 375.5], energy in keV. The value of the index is 27.2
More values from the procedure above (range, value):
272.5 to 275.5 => 32.2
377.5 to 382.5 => 27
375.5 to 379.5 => 27.5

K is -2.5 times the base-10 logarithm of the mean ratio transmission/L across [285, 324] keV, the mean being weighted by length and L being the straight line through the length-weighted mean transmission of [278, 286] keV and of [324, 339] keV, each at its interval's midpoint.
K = -0.03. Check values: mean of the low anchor 31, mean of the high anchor 28.4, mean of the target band 30.7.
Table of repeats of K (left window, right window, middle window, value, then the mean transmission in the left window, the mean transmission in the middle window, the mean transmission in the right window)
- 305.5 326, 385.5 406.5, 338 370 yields 0.14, 30.5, 25.7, 27.8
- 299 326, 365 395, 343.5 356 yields 0.15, 30.5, 25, 27.5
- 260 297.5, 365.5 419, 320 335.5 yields 0.05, 31.8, 28.8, 27.7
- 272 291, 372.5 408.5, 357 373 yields 0.11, 31.3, 25.8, 27.6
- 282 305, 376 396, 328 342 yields 0.04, 30.8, 28.3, 27.8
